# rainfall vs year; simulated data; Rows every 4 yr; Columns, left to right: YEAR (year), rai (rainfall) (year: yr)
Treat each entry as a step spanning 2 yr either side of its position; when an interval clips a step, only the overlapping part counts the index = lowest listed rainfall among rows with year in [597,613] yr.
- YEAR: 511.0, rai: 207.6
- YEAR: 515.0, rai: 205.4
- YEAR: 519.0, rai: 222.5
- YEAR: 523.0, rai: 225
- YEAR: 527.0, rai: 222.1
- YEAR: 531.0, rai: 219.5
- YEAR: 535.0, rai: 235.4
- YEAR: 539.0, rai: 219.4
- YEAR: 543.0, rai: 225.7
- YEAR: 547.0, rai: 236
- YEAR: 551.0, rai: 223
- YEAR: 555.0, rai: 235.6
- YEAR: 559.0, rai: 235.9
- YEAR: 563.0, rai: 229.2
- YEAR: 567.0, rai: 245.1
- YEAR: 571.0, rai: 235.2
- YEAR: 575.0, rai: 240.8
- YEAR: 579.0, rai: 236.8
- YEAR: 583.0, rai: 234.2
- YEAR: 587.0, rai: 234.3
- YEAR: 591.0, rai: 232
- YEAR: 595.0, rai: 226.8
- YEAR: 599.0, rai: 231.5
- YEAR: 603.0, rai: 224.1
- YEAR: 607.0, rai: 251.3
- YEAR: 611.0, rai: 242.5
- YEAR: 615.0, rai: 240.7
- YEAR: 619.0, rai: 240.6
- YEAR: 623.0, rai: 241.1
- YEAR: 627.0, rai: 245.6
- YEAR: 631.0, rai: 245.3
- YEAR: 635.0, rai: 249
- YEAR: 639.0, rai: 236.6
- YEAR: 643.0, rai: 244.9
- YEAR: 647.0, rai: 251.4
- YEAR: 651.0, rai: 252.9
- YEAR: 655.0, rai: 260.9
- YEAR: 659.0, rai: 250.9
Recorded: 224.1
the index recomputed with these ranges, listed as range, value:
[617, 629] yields 240.6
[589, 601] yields 226.8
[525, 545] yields 219.4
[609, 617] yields 240.7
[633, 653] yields 236.6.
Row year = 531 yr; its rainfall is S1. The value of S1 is 219.5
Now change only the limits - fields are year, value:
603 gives 224.1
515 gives 205.4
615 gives 240.7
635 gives 249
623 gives 241.1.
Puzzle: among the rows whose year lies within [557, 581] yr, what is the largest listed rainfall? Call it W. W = 245.1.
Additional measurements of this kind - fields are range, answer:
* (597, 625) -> 251.3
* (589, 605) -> 232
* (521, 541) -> 235.4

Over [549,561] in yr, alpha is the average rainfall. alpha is 232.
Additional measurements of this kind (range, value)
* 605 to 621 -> 244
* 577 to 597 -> 233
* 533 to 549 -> 229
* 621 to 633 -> 244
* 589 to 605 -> 229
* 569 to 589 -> 236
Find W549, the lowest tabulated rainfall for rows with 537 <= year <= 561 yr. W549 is 219.4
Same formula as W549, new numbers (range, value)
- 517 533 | 219.5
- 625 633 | 245.3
